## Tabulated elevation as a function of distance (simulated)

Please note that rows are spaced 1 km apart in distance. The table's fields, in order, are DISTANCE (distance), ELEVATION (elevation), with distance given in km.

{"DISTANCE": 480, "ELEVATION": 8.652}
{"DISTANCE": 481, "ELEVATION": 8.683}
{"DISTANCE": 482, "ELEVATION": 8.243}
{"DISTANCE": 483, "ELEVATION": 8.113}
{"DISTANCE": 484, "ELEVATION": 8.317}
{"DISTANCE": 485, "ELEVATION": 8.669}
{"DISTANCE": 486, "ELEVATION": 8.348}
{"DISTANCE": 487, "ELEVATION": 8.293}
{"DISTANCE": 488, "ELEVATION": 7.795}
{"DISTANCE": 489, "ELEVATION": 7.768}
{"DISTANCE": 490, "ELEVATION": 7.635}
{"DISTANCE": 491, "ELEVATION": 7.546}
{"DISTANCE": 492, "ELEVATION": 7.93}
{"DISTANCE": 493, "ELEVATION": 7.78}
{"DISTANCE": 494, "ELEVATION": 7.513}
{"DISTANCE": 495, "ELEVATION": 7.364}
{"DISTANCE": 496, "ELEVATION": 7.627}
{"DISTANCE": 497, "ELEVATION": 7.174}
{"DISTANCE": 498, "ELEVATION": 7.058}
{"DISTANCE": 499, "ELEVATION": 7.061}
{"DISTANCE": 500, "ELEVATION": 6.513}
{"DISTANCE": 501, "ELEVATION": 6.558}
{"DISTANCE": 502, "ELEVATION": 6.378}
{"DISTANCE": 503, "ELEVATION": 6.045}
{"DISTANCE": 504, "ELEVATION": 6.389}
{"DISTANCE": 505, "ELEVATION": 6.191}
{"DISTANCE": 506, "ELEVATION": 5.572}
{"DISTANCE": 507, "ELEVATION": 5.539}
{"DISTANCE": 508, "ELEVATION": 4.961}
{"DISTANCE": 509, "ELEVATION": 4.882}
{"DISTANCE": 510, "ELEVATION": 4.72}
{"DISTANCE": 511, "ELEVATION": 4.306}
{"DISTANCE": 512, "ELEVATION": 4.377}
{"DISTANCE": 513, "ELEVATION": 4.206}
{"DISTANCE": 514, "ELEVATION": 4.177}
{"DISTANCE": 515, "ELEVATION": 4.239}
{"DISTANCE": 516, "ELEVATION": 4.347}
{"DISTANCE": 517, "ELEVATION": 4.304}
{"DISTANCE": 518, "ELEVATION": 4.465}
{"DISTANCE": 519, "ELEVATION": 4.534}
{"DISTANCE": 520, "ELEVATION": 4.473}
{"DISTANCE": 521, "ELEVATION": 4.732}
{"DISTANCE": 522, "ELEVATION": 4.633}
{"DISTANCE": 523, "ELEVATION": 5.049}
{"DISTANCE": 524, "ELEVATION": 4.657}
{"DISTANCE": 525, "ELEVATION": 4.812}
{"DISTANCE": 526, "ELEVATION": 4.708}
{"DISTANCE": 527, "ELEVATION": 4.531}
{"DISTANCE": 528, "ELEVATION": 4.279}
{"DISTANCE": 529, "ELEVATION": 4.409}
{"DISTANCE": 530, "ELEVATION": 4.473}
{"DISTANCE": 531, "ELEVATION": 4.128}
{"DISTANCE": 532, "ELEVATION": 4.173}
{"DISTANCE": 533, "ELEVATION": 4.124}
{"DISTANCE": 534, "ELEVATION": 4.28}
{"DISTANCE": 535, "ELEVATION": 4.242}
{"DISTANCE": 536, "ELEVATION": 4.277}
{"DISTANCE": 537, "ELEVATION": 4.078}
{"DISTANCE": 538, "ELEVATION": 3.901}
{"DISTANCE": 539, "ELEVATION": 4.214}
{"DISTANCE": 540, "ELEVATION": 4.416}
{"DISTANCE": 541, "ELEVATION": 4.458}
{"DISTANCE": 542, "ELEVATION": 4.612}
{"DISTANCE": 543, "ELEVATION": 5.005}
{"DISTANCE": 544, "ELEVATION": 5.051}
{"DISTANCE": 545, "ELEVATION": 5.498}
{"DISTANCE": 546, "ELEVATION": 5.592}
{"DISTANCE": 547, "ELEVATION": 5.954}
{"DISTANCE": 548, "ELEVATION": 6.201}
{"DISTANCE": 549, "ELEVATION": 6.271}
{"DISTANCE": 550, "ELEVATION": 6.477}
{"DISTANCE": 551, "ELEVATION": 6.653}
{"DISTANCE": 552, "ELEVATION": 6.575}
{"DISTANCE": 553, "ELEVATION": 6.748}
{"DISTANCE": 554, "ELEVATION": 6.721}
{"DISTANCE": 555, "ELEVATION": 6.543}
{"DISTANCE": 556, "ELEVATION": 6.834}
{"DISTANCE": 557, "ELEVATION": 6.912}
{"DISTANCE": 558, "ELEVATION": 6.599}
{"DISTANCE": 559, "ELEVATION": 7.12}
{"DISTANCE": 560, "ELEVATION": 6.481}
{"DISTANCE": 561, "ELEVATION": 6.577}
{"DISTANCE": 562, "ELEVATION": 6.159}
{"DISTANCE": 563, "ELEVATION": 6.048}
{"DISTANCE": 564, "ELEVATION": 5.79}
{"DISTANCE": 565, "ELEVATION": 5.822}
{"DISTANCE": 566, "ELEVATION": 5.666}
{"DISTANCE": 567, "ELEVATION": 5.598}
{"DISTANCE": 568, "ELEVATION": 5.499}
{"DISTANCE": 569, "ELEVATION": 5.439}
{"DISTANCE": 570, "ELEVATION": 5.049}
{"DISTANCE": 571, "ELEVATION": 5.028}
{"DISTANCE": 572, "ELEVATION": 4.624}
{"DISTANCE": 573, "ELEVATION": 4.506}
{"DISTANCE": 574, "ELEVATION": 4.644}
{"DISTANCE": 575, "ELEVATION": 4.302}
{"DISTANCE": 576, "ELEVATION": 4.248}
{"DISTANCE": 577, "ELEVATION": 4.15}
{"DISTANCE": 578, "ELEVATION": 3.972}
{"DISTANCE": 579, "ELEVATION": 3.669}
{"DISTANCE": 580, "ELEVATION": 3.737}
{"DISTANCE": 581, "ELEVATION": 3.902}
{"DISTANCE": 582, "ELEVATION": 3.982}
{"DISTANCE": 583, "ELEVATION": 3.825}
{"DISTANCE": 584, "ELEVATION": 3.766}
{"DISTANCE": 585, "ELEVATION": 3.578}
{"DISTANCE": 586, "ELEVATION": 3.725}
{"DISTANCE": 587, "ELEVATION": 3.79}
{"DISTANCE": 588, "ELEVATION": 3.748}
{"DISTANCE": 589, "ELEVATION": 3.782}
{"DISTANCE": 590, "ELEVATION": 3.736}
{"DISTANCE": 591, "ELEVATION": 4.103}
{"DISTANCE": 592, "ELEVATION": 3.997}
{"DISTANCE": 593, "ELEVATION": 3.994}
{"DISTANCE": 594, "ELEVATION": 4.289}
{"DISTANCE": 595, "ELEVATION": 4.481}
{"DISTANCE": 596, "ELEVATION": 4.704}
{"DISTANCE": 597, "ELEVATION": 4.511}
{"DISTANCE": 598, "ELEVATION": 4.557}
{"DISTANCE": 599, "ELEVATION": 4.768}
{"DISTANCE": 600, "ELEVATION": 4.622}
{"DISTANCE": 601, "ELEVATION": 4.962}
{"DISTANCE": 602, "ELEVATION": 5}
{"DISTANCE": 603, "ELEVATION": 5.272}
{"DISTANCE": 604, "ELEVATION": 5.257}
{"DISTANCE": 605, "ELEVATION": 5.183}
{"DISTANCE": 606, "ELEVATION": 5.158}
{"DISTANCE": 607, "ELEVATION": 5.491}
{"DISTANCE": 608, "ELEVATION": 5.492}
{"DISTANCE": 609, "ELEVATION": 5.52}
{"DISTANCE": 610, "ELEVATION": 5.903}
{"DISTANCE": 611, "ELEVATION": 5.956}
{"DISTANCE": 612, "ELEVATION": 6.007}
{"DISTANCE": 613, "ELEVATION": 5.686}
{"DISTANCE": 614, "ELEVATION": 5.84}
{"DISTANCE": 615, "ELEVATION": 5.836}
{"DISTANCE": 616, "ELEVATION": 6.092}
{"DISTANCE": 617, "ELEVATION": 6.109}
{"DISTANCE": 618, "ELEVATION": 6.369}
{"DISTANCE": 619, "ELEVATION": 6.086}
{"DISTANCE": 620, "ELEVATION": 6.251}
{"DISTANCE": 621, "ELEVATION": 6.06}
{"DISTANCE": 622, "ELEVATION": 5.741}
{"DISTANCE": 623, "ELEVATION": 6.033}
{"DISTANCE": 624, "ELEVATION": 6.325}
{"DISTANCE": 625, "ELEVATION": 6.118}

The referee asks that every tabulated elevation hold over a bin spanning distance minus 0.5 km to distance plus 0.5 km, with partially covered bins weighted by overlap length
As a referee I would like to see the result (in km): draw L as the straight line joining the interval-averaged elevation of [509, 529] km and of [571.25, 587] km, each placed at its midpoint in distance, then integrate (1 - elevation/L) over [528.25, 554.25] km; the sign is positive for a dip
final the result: -4.5 km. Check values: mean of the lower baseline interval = 4.51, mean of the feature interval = 5.07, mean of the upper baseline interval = 4.05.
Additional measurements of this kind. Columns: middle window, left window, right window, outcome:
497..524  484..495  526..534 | 3.7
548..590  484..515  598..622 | 5.2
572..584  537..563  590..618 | 3.1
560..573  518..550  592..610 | -2.1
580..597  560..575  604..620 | 5.0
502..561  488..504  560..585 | 8.2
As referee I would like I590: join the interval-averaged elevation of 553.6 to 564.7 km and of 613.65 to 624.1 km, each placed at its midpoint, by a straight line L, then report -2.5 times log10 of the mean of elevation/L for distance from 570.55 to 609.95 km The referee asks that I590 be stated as 0.38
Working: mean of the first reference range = 6.51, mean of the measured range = 4.43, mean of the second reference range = 6.06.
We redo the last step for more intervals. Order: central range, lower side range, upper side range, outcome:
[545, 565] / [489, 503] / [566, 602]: -0.21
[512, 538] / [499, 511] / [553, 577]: 0.29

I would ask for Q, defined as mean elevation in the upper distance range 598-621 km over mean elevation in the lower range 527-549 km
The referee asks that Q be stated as 1.2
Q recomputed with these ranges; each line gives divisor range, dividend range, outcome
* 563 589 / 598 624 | 1.25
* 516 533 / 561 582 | 1.09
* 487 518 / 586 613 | 0.78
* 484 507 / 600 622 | 0.78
